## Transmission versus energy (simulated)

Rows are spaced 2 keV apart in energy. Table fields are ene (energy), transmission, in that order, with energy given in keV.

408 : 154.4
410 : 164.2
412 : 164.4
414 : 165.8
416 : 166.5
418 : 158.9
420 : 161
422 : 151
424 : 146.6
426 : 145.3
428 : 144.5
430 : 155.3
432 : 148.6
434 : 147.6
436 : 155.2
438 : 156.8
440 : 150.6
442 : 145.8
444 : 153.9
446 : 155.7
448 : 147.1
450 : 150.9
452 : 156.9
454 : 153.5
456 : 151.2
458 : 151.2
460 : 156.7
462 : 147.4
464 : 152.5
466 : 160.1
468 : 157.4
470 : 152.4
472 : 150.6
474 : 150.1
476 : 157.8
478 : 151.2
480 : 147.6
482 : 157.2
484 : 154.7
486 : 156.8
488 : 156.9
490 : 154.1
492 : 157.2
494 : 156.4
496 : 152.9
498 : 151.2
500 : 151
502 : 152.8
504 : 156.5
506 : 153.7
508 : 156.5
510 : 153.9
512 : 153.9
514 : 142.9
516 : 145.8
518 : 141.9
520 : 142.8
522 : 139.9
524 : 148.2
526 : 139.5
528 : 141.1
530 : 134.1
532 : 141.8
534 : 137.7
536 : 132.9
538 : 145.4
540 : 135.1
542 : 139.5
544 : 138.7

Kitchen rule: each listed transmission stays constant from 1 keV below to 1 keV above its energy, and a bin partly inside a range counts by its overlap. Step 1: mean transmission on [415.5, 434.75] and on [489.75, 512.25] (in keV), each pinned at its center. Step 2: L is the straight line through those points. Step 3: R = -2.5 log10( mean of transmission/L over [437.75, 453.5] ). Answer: 0.005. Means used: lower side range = 152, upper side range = 154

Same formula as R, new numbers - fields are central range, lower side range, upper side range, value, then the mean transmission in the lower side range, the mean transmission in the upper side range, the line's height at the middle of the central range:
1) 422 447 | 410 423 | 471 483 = 0.058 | 161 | 152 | 159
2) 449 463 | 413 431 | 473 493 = 0.015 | 155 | 154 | 155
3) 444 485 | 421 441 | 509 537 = -0.041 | 150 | 143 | 147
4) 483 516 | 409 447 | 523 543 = -0.067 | 155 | 140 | 144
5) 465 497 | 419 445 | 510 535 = -0.058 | 151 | 143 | 147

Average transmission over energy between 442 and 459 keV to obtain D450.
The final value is 152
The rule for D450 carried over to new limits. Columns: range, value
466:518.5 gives 153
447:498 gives 154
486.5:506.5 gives 154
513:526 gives 143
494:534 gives 147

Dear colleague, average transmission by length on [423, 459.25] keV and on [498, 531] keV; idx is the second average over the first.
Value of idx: 1.0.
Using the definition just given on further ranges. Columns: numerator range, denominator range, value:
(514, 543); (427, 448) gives 0.93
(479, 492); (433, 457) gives 1.02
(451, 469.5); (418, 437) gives 1.02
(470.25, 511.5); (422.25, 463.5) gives 1.02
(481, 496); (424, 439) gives 1.04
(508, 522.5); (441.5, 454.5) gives 0.96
